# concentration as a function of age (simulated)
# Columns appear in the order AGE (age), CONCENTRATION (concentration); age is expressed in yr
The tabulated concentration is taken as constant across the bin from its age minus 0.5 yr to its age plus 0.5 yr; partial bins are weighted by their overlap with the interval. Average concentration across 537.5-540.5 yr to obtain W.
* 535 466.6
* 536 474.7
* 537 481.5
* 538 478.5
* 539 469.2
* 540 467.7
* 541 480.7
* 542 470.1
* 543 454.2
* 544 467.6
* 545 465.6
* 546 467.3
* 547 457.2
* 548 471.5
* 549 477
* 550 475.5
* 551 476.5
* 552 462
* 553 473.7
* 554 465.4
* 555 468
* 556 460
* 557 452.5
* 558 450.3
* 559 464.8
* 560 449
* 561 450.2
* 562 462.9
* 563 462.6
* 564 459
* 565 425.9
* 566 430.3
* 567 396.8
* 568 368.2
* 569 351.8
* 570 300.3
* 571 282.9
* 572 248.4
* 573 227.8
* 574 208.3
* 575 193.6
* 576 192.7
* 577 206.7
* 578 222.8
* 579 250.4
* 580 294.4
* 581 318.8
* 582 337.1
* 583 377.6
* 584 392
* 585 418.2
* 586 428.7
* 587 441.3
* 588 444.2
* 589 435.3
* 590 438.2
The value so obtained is 472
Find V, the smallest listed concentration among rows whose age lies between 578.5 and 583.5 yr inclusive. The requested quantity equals 250.4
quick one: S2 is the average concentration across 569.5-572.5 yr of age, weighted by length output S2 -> 277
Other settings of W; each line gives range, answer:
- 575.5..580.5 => 233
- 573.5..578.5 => 205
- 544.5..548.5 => 465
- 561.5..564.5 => 462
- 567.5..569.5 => 360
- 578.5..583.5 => 316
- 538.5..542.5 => 472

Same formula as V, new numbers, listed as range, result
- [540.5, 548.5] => 454.2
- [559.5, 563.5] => 449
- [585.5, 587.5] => 428.7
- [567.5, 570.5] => 300.3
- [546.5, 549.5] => 457.2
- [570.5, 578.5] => 192.7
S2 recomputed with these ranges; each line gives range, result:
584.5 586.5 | 423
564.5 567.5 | 418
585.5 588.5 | 438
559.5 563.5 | 456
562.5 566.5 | 444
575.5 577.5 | 200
